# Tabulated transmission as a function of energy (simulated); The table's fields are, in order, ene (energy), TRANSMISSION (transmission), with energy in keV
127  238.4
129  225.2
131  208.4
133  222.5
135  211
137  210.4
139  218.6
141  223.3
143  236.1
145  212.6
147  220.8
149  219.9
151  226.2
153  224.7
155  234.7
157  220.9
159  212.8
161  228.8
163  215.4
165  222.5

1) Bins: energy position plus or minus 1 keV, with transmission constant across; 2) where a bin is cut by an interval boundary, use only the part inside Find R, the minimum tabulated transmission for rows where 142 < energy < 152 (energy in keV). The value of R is 212.6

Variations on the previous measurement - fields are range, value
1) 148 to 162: 212.8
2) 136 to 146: 210.4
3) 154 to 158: 220.9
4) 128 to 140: 208.4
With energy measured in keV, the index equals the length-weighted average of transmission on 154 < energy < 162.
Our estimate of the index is 224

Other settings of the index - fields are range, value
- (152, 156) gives 230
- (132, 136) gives 217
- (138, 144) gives 226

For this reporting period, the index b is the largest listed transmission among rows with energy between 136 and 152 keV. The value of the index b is 236.1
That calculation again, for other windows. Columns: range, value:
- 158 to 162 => 228.8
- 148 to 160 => 234.7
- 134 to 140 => 218.6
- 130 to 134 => 222.5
